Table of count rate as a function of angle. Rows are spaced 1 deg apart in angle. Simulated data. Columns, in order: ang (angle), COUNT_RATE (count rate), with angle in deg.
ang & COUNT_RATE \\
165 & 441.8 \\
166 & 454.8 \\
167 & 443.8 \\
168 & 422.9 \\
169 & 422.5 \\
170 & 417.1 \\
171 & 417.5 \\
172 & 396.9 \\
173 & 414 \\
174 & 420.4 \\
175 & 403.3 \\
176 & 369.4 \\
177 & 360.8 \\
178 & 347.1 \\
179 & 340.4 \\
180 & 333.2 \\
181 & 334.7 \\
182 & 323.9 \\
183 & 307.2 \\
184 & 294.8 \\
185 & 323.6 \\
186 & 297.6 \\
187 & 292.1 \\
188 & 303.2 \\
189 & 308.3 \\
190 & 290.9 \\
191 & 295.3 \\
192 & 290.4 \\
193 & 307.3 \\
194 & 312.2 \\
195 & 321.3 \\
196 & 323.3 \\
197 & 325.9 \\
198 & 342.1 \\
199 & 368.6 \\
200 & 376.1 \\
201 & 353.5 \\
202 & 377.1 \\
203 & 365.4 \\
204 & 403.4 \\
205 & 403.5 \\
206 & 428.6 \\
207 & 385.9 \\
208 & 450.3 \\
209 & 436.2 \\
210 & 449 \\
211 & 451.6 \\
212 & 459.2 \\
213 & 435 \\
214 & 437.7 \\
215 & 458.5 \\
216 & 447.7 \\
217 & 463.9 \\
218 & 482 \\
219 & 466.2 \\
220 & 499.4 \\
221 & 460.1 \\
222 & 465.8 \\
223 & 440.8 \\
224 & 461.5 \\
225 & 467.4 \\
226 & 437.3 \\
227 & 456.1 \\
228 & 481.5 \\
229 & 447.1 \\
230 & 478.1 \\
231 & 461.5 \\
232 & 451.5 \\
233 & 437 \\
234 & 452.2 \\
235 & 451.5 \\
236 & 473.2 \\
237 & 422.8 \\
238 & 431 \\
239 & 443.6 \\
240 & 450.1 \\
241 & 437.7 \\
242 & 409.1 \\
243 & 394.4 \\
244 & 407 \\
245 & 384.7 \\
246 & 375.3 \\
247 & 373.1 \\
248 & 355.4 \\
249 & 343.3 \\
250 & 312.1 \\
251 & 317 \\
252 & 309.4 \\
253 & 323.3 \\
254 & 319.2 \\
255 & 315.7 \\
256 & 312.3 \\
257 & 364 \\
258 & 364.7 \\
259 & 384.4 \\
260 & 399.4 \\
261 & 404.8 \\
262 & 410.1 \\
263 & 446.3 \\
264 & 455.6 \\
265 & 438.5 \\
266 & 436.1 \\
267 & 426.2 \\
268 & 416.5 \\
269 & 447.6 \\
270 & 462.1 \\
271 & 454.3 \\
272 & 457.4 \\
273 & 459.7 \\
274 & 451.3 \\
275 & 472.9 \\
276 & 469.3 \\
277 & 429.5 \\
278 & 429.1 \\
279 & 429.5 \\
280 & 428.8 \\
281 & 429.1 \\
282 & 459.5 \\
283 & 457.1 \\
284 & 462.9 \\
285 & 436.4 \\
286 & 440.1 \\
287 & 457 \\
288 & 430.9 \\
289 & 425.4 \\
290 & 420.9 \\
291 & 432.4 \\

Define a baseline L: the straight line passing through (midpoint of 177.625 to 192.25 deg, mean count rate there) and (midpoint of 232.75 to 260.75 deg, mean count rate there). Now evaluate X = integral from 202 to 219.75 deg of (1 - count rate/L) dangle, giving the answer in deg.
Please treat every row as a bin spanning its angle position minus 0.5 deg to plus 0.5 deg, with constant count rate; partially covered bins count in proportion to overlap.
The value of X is -4.8 deg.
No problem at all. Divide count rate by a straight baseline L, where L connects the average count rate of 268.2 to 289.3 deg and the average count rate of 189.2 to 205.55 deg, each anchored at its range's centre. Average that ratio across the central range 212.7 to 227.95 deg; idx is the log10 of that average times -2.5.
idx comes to -0.23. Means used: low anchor 341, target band 460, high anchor 447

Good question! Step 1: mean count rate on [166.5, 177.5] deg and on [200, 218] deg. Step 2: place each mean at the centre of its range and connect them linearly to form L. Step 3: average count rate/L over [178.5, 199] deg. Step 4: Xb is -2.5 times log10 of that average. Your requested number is 0.30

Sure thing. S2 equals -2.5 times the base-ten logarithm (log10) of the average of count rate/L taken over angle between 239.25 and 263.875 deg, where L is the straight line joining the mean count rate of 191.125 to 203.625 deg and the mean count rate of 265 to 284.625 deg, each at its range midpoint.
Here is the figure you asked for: 0.11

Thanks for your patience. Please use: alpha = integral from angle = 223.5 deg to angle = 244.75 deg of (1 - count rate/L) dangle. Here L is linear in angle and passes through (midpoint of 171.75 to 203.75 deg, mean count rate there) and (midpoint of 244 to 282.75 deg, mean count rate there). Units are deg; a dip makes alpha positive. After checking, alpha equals -3.8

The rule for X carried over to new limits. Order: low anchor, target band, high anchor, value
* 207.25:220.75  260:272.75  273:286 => 0.33 deg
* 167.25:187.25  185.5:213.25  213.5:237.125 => 3.22 deg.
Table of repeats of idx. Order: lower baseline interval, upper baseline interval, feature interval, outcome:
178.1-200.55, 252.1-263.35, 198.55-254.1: -0.22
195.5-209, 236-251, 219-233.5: -0.18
